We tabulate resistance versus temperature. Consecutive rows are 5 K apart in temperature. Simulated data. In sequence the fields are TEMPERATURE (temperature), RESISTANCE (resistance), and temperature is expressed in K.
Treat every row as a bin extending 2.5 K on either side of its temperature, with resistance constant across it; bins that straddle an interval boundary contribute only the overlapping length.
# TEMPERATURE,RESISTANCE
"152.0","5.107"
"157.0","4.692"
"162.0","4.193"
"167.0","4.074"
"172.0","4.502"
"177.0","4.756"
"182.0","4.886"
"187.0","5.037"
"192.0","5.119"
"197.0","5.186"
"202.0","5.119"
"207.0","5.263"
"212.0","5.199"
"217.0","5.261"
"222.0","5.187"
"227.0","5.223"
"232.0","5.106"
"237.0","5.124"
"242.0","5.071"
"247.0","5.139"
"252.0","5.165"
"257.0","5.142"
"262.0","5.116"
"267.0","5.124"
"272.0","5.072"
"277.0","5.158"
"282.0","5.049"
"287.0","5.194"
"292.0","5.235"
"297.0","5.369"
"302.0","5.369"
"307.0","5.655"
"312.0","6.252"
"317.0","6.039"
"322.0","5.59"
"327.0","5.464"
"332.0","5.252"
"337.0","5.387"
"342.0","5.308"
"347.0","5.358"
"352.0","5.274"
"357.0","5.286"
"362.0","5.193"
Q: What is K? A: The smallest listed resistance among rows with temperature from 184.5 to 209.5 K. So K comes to 5.037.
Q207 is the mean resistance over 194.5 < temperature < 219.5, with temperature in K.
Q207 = 5.21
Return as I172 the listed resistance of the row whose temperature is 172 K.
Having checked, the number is 4.502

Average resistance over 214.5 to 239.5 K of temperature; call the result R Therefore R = 5.18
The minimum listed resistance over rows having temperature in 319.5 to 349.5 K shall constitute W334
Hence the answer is 5.252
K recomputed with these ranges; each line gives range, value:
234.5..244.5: 5.071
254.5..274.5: 5.072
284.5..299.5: 5.194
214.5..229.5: 5.187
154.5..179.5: 4.074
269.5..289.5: 5.049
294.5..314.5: 5.369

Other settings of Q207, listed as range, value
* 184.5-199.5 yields 5.11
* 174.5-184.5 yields 4.82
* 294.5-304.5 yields 5.37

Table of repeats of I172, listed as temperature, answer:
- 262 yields 5.116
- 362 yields 5.193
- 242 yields 5.071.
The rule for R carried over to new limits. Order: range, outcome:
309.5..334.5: 5.72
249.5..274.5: 5.12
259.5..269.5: 5.12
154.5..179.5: 4.44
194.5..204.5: 5.15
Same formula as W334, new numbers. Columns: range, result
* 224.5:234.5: 5.106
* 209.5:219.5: 5.199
